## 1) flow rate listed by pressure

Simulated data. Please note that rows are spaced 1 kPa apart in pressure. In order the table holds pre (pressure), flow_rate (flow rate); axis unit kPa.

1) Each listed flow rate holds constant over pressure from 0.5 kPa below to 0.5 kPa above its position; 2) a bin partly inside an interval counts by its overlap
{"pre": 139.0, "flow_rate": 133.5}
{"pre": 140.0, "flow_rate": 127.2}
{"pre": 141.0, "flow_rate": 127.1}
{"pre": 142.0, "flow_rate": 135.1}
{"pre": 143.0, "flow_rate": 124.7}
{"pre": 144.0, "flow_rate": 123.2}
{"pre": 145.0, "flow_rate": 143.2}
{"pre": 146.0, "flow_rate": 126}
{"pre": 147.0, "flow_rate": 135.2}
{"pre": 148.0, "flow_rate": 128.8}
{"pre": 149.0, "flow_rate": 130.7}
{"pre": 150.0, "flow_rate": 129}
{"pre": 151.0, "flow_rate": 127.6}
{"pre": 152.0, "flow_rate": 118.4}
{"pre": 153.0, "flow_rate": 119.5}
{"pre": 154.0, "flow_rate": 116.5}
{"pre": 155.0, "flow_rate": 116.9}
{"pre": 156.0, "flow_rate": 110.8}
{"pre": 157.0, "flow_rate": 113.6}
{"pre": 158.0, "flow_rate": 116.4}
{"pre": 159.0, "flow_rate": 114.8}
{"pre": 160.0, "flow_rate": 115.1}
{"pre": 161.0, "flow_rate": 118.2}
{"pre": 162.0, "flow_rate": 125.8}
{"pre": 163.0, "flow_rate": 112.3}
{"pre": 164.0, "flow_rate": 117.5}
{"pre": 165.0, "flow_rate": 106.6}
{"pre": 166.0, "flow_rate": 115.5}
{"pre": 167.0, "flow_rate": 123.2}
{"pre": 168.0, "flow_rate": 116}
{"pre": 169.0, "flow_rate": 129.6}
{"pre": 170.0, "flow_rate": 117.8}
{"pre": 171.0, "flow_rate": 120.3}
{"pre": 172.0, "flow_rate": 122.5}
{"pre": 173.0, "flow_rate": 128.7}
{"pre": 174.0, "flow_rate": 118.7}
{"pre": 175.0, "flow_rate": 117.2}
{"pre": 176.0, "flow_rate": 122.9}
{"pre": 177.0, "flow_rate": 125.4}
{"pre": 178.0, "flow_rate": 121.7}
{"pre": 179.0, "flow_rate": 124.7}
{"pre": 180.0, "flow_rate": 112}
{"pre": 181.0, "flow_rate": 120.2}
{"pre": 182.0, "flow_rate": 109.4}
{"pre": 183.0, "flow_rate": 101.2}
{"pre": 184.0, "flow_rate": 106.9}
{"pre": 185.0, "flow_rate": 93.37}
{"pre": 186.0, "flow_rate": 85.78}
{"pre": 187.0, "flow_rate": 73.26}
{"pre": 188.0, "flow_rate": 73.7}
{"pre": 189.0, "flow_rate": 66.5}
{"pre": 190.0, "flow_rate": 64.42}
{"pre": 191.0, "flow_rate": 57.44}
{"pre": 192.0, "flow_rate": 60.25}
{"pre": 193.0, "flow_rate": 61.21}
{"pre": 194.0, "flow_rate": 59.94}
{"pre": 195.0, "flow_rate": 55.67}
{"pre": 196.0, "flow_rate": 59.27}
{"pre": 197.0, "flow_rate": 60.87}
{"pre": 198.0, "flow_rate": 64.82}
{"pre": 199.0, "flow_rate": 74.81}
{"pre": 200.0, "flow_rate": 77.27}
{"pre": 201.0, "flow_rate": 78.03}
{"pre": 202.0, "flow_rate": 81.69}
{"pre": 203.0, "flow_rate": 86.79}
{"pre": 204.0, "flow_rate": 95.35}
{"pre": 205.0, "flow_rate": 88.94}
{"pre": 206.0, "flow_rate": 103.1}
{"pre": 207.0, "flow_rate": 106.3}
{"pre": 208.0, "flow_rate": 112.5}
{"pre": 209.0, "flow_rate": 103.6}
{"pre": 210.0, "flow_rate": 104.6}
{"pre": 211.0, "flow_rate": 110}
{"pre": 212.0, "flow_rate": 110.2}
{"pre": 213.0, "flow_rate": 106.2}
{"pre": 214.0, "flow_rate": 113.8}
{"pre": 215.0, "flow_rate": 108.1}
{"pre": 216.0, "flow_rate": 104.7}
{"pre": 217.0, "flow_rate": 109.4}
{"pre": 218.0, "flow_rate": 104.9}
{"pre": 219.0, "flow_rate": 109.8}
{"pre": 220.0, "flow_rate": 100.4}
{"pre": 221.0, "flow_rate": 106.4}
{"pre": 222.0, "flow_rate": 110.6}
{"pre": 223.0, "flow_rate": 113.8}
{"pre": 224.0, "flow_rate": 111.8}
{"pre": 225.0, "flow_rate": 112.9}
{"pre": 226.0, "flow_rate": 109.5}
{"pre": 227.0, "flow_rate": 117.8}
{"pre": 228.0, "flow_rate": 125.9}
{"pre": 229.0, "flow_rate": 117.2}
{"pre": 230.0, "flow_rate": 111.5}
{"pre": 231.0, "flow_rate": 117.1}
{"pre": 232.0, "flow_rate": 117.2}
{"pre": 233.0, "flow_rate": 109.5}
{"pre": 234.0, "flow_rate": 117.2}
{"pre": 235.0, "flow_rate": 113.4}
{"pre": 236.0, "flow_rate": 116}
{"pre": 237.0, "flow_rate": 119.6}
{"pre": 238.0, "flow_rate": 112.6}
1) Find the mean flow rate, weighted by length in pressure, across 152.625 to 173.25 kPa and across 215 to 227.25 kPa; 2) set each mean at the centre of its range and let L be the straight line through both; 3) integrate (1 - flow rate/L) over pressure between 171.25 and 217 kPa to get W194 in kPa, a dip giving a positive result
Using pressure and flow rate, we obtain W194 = 7.6 kPa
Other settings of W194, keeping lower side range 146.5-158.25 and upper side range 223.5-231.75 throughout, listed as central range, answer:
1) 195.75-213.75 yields 4.05 kPa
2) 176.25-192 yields 3.21 kPa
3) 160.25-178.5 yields 0.10 kPa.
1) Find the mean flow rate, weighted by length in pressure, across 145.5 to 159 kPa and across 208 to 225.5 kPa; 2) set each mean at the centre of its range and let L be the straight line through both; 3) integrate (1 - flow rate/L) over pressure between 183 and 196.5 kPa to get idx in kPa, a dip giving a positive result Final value 5.0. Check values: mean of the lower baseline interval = 122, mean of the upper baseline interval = 108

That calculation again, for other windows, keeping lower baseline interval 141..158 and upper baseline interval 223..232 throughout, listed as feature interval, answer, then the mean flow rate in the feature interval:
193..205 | 4.68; 72.5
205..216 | 1.00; 107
